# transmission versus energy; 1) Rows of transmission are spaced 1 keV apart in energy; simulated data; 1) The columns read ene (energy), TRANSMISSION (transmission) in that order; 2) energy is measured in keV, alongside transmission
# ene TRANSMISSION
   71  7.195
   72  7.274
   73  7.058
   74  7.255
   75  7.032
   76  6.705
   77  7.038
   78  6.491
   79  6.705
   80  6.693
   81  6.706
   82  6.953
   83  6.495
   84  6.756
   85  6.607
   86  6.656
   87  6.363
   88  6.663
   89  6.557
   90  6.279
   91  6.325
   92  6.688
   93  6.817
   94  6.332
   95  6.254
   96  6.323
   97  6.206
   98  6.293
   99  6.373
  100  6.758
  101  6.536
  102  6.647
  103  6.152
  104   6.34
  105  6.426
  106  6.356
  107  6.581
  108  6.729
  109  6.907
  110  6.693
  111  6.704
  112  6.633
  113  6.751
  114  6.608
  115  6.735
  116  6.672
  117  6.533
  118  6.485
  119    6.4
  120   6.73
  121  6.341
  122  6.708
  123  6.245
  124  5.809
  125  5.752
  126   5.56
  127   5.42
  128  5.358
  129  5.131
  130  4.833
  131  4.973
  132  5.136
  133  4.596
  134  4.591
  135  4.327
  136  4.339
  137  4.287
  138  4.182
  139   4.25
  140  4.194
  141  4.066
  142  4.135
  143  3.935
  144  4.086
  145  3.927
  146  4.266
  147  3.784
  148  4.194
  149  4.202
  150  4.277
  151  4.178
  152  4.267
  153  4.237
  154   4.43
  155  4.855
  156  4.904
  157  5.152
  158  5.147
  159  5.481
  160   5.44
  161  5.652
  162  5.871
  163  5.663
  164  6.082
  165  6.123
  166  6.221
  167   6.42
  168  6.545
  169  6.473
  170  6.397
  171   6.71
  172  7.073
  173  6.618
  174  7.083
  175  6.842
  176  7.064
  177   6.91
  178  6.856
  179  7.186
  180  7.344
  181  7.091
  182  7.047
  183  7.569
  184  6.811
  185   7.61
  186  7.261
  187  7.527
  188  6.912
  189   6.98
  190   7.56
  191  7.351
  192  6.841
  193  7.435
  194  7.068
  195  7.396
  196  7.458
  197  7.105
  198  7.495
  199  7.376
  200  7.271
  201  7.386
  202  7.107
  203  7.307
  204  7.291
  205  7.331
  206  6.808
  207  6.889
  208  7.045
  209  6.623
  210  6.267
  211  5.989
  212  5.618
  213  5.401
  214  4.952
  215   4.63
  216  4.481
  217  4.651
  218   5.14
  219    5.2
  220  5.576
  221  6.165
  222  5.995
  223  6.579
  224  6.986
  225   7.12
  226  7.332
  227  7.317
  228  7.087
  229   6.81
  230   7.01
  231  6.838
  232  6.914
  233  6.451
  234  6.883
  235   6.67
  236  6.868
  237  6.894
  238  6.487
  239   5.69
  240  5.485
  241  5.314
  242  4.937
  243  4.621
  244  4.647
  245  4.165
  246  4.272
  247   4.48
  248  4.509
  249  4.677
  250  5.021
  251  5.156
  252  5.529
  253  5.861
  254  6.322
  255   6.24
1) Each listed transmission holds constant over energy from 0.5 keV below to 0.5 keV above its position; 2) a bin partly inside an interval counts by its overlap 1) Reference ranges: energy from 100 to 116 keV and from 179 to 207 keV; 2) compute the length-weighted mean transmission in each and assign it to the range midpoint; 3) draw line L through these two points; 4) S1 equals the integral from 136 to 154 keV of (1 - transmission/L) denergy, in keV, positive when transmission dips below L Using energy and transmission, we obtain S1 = 7.1 keV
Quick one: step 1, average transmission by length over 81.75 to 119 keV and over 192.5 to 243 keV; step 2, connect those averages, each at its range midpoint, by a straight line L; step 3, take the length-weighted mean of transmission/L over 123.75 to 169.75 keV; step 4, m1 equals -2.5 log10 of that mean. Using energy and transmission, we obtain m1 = 0.30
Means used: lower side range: 6.54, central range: 4.93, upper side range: 6.46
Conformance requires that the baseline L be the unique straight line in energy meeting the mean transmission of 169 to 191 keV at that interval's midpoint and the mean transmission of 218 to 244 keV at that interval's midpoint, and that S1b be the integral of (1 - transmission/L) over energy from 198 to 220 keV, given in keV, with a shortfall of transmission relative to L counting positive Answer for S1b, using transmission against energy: 1.3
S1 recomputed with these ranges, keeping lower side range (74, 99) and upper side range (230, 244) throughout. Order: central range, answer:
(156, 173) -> 0.9 keV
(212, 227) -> 1.0 keV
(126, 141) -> 4.1 keV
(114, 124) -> 0.0 keV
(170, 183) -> -1.4 keV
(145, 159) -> 4.2 keV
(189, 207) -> -2.9 keV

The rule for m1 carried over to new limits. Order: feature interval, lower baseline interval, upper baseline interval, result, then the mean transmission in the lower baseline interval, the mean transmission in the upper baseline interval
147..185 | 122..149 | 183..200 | 0.036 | 4.7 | 7.27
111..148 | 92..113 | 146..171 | 0.130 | 6.51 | 5.26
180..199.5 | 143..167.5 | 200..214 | -0.193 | 4.93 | 6.66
